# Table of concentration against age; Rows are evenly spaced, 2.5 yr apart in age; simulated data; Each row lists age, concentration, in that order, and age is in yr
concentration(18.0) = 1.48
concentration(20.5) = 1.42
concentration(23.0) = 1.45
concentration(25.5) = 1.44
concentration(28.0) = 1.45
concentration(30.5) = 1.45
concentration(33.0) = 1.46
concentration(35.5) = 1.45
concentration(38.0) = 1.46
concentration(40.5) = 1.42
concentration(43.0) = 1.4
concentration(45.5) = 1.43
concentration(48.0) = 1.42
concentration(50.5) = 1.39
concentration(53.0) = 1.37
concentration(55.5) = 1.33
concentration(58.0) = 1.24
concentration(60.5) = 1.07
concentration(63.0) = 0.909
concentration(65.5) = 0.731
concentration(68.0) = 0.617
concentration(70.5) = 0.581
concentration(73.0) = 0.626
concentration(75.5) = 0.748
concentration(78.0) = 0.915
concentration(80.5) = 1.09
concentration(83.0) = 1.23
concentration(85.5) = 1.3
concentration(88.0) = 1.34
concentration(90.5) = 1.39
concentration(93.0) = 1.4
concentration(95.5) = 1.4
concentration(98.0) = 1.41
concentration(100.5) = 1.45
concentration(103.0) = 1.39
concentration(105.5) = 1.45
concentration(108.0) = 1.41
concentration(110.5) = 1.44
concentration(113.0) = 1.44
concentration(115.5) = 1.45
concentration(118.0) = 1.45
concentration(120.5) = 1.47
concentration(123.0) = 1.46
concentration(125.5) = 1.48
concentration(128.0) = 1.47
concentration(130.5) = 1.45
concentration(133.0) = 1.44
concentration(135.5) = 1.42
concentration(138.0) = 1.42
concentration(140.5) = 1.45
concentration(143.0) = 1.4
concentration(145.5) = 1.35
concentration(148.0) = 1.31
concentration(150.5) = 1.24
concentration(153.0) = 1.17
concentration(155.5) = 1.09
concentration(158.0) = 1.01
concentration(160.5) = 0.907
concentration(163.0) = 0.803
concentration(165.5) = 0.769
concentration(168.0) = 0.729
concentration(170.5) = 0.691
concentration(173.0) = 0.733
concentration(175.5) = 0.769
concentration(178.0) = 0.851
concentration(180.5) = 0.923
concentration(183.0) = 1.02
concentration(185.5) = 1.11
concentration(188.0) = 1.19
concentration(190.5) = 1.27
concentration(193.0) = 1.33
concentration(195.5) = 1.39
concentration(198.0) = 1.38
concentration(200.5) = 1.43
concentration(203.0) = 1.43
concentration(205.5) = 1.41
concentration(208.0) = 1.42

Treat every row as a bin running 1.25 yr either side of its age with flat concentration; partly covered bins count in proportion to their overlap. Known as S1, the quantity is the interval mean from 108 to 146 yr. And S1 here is 1.44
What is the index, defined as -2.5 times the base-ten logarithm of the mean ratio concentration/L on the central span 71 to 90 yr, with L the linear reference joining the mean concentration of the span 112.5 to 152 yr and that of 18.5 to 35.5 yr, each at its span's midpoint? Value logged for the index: 0.355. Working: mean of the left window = 1.45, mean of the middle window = 1.03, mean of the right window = 1.42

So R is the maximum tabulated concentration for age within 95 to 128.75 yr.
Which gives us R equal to 1.48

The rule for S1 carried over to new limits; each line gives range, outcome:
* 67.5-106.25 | 1.15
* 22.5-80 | 1.18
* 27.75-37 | 1.45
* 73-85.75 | 0.995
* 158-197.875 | 0.979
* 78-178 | 1.25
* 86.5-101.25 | 1.39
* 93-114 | 1.42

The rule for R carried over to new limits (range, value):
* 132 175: 1.45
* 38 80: 1.46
